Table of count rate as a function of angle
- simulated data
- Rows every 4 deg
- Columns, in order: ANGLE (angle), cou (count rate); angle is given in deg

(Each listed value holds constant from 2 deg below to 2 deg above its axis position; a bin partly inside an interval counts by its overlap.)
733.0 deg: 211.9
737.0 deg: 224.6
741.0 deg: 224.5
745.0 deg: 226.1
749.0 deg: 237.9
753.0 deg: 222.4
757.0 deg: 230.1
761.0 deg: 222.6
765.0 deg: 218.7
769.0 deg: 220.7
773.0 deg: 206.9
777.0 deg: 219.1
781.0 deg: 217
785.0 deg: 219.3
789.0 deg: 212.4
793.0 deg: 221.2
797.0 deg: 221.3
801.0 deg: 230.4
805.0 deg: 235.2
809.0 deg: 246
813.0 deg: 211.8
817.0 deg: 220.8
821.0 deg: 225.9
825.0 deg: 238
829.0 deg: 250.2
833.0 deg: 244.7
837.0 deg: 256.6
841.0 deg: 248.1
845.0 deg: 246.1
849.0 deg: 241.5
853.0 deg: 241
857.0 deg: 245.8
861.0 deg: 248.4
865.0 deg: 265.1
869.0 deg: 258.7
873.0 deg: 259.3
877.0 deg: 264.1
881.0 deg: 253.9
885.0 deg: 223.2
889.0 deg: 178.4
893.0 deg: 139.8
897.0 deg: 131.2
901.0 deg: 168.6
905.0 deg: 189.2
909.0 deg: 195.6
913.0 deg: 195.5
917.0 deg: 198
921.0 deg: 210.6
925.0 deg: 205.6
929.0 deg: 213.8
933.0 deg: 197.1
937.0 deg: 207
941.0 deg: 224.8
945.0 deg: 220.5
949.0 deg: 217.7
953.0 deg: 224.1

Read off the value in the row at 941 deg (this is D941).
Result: 224.8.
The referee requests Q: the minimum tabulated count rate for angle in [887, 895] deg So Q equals 139.8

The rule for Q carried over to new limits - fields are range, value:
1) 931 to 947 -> 197.1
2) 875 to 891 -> 178.4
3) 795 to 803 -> 221.3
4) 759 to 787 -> 206.9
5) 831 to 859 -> 241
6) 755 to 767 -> 218.7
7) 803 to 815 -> 211.8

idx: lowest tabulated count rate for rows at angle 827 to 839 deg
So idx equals 244.7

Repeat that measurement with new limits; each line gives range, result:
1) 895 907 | 131.2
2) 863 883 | 253.9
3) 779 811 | 212.4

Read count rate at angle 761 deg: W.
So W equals 222.6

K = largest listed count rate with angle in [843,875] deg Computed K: 265.1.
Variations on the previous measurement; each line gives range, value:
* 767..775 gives 220.7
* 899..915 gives 195.6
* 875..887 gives 264.1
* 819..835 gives 250.2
